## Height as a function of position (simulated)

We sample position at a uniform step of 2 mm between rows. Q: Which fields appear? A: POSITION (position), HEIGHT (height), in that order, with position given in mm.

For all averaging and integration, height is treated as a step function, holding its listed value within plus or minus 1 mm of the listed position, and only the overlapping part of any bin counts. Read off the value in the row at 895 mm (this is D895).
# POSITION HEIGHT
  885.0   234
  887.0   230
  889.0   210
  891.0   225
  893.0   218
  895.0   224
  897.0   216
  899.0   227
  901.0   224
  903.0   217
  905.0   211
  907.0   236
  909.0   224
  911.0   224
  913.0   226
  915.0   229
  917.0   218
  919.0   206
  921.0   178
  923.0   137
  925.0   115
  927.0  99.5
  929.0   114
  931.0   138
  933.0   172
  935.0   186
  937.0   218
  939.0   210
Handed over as 224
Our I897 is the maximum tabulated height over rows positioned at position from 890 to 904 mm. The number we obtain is 227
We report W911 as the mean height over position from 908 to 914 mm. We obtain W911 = 225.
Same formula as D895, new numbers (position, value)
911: 224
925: 115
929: 114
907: 236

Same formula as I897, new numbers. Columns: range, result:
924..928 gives 115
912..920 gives 229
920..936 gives 186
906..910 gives 236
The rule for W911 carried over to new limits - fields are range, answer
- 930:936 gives 165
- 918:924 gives 174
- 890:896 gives 222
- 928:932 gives 126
